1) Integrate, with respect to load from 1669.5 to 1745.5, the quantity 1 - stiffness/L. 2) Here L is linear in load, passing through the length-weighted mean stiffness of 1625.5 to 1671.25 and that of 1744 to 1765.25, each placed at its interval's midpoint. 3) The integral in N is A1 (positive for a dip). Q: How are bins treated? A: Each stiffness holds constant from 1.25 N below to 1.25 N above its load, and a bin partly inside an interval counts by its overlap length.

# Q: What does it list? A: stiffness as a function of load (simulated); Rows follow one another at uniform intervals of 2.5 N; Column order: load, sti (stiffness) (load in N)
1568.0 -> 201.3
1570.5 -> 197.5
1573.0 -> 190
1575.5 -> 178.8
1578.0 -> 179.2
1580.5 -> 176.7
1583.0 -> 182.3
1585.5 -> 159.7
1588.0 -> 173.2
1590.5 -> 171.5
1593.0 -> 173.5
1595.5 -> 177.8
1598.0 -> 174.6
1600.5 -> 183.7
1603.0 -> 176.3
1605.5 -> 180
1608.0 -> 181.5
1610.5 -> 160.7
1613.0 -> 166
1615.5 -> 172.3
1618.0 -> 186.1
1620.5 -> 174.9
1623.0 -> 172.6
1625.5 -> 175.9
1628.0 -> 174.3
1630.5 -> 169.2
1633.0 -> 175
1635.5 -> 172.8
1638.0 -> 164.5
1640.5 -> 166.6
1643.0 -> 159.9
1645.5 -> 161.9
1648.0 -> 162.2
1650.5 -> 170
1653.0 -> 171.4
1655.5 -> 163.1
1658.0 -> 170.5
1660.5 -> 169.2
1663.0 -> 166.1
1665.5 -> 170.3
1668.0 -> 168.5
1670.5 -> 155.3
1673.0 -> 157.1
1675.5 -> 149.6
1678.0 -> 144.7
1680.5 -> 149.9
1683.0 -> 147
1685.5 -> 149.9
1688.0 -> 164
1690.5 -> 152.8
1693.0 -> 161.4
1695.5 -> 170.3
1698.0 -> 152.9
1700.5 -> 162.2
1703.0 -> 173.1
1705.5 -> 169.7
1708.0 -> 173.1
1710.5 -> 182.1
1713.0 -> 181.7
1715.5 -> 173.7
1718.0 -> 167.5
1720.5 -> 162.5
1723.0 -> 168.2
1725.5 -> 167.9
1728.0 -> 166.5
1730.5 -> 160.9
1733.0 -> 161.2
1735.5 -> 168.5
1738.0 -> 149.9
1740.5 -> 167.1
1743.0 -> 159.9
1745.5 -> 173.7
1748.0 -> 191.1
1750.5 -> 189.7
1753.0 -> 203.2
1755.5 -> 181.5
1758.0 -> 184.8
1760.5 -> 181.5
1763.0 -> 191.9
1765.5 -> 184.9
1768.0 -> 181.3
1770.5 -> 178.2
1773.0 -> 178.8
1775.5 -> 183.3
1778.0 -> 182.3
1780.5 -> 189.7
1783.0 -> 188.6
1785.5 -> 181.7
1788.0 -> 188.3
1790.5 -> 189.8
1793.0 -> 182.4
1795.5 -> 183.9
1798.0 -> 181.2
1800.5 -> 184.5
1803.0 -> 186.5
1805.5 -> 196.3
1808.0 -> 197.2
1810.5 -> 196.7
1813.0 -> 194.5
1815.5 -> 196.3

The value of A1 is 6.7 N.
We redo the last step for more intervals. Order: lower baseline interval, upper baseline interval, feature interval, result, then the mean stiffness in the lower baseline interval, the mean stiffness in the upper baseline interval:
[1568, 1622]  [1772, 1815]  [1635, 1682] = 4.7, 178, 188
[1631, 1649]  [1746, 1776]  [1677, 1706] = 2.8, 166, 186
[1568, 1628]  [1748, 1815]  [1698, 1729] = 2.3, 177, 187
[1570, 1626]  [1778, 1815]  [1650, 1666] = 1.0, 176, 189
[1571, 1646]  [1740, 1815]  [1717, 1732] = 1.4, 174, 185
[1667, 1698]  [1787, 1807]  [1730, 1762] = -0.4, 156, 187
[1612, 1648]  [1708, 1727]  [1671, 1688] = 2.0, 171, 172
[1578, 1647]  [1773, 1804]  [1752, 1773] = -0.2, 173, 185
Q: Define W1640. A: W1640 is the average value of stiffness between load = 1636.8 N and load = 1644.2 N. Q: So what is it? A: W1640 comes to 164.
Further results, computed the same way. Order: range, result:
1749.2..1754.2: 196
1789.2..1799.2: 184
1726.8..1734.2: 163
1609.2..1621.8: 172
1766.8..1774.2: 179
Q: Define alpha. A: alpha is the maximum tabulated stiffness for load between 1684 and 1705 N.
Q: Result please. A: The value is 173.1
